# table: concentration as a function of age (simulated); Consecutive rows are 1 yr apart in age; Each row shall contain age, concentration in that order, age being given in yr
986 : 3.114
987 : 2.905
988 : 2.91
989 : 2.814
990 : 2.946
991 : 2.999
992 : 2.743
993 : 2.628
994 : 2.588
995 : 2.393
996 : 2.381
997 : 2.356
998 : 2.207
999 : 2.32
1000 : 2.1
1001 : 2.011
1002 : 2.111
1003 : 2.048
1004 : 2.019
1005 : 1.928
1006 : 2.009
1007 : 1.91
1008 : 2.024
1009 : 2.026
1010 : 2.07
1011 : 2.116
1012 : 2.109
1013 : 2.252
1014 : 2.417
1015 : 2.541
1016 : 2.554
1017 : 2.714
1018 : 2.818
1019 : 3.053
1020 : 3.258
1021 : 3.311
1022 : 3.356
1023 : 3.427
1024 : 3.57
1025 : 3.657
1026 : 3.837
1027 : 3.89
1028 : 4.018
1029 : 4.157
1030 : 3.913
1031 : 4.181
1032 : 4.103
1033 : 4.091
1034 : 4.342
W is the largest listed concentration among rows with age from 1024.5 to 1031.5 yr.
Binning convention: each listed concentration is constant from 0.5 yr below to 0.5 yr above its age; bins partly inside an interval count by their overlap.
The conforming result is 4.181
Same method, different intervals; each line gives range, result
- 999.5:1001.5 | 2.1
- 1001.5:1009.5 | 2.111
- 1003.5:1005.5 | 2.019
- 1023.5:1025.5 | 3.657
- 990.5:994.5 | 2.999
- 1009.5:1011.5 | 2.116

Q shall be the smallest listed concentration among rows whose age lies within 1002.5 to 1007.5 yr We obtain 1.91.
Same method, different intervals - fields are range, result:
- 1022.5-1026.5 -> 3.427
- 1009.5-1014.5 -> 2.07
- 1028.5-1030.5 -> 3.913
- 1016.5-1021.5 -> 2.714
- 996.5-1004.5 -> 2.011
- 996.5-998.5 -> 2.207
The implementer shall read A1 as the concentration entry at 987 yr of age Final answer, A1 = 2.905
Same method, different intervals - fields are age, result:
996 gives 2.381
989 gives 2.814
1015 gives 2.541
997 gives 2.356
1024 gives 3.57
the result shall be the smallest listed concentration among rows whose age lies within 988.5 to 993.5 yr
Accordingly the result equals 2.628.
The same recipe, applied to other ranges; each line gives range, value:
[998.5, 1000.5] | 2.1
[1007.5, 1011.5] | 2.024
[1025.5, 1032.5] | 3.837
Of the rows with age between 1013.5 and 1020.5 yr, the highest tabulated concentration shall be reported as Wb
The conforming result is 3.258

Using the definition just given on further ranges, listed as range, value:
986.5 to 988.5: 2.91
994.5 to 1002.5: 2.393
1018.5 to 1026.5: 3.837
